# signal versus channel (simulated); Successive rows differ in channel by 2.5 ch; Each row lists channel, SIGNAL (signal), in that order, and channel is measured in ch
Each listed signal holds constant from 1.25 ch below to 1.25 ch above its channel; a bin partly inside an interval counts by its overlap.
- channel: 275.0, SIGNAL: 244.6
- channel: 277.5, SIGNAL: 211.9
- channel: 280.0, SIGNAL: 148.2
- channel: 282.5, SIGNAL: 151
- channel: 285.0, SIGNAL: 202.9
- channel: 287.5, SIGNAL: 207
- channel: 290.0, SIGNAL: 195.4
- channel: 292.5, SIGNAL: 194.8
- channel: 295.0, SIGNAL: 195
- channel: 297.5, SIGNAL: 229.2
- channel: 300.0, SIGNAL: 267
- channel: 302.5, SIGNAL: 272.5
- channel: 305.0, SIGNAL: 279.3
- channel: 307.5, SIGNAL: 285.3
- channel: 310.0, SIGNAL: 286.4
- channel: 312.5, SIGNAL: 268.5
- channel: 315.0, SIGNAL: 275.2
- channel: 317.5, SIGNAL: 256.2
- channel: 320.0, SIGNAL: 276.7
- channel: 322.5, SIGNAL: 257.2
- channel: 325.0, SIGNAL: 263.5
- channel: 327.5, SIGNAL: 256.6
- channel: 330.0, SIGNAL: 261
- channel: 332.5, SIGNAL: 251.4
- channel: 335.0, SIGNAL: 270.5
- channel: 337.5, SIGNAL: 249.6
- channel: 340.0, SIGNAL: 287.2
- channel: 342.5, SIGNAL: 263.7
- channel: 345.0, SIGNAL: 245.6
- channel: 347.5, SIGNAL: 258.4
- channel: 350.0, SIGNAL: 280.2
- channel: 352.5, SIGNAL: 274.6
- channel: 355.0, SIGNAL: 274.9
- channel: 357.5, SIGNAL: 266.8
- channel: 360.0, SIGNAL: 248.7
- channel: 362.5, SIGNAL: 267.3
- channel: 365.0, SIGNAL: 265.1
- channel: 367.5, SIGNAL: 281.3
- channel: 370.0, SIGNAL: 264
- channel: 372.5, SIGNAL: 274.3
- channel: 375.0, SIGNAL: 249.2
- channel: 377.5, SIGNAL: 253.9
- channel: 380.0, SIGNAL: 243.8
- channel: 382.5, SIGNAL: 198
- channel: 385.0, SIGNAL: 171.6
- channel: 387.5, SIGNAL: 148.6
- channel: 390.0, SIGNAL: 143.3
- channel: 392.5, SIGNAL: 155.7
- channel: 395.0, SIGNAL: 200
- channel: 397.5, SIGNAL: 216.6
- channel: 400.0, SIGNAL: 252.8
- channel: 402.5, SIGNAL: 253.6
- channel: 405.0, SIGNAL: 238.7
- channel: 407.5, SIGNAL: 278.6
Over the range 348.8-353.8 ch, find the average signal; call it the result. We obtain 277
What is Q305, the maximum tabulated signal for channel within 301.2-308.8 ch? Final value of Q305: 285.3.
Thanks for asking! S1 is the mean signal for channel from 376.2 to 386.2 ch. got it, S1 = 217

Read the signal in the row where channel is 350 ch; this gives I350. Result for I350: 280.2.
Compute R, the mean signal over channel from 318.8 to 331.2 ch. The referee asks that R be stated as 263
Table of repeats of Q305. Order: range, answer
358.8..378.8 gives 281.3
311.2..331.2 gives 276.7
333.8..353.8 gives 287.2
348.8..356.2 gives 280.2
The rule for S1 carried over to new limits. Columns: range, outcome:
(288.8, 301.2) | 216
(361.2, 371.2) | 269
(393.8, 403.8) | 231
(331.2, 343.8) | 264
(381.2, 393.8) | 164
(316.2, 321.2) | 266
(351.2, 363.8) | 267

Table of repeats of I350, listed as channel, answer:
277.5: 211.9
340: 287.2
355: 274.9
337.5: 249.6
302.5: 272.5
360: 248.7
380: 243.8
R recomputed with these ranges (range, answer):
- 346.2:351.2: 269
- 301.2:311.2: 281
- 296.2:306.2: 262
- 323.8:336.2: 261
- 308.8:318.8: 272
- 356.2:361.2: 258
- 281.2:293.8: 190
